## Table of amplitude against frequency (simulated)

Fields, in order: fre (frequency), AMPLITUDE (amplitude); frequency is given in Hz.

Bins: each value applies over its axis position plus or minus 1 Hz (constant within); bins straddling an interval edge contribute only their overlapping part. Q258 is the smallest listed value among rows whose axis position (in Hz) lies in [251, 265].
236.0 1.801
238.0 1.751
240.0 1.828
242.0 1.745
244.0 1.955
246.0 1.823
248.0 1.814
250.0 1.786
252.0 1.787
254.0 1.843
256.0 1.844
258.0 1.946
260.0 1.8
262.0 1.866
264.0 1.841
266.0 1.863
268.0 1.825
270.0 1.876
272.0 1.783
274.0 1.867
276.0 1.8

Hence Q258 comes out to 1.787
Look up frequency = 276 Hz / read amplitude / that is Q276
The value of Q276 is 1.8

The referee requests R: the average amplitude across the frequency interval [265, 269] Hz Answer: 1.84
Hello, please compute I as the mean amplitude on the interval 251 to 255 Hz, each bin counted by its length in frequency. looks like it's 1.81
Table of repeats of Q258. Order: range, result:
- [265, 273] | 1.783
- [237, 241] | 1.751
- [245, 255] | 1.786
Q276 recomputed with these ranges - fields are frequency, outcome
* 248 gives 1.814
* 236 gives 1.801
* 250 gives 1.786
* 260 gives 1.8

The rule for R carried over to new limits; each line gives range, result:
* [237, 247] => 1.82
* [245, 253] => 1.8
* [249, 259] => 1.84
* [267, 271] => 1.85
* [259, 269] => 1.84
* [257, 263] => 1.87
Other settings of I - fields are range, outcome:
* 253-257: 1.84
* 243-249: 1.86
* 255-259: 1.9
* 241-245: 1.85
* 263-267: 1.85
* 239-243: 1.79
